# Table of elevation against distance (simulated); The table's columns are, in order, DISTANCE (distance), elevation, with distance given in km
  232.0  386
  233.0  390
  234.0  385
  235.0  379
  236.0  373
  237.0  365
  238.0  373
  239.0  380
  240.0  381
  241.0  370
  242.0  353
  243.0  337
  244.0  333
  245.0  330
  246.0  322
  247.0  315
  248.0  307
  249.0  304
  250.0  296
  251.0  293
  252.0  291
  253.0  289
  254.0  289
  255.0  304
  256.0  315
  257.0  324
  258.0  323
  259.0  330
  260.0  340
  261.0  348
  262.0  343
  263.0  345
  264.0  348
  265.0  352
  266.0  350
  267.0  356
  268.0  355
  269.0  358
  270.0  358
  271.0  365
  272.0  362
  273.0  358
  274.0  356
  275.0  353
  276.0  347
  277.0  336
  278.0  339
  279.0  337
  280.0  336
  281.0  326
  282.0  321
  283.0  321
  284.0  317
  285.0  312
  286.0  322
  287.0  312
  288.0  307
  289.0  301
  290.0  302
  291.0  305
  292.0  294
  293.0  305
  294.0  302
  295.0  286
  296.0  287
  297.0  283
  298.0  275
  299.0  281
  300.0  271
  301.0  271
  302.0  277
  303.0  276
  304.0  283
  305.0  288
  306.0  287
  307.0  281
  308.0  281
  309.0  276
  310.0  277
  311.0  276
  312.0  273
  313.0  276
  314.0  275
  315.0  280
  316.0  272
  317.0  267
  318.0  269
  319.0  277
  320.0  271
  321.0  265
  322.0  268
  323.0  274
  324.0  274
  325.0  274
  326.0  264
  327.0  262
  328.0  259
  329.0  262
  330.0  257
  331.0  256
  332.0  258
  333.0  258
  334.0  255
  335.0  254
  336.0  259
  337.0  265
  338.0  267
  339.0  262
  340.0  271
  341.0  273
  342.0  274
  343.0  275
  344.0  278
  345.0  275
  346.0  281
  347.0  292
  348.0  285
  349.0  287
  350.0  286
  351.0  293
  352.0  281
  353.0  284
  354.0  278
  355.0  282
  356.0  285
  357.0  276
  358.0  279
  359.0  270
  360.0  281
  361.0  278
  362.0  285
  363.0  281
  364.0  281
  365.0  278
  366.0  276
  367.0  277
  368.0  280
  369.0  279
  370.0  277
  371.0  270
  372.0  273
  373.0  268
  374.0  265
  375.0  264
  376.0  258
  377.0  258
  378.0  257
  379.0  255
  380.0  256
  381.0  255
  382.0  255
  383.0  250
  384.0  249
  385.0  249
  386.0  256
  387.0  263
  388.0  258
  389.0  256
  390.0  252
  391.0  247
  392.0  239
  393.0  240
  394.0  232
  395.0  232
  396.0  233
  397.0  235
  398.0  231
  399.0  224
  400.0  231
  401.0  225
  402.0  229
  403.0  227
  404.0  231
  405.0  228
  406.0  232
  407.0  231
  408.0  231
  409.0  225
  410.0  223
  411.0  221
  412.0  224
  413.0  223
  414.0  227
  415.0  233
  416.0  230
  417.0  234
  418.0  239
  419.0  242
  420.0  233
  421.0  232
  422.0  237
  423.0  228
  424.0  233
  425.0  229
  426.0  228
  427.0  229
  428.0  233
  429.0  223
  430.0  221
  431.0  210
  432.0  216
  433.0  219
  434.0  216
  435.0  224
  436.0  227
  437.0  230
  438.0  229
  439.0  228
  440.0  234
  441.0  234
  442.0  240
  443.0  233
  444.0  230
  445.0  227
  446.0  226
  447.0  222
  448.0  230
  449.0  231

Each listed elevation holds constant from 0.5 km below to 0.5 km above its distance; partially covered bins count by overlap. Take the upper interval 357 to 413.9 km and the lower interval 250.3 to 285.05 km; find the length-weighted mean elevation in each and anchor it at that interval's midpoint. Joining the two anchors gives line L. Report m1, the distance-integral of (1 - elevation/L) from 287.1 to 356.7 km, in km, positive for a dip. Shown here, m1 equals 4.4 km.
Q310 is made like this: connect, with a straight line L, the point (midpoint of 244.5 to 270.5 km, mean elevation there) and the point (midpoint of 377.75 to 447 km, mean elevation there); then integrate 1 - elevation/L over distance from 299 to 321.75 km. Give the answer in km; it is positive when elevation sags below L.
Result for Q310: 1.5 km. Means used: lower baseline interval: 326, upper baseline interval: 234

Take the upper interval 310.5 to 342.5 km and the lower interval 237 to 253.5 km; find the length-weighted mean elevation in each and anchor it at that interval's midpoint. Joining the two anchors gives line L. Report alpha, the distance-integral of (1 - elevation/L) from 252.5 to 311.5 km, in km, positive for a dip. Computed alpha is -2.6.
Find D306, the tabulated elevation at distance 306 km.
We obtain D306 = 287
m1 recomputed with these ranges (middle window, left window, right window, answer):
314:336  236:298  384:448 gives 1.94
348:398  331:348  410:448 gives -2.25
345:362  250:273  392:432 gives -0.79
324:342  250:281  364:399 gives 1.67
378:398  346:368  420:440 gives 0.80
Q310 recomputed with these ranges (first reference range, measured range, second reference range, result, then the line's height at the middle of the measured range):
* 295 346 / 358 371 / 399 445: -1.30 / 253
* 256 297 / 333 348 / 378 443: 0.74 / 284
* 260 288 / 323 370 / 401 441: 1.83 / 285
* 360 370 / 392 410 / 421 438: 1.36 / 249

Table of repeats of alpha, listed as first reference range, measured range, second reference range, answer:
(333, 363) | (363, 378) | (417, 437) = -0.53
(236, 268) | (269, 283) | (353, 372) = -1.03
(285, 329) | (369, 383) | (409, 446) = -0.64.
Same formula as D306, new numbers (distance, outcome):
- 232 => 386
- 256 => 315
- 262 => 343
